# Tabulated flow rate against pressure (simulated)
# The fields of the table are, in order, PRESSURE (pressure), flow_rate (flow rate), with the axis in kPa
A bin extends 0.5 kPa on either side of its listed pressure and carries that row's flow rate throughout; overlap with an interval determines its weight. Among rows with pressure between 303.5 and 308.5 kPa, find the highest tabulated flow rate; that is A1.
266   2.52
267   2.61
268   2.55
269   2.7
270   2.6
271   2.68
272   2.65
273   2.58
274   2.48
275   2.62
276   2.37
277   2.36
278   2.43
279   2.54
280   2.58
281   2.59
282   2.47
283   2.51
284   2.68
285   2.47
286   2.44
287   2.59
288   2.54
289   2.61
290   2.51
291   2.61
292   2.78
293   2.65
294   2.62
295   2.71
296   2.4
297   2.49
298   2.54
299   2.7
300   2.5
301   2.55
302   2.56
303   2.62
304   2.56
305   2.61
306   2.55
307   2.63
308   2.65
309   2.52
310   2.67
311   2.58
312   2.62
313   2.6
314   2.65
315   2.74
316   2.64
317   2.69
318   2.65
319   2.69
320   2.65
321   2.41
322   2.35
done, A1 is 2.65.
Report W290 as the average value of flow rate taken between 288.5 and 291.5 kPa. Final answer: 2.58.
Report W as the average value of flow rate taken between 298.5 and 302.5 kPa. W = 2.58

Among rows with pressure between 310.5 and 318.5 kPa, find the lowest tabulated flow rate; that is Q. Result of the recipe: 2.58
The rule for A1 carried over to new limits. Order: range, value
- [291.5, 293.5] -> 2.78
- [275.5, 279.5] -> 2.54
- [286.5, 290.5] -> 2.61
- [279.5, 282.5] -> 2.59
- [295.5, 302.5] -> 2.7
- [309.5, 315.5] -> 2.74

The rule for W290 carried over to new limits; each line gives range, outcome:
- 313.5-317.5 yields 2.68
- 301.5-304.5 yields 2.58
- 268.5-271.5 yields 2.66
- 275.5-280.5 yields 2.46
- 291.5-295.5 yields 2.69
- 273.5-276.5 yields 2.49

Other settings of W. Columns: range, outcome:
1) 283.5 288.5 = 2.54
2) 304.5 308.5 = 2.61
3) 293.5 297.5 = 2.56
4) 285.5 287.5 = 2.51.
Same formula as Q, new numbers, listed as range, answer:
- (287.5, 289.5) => 2.54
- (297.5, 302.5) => 2.5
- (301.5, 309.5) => 2.52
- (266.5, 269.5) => 2.55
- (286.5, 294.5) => 2.51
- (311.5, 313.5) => 2.6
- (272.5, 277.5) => 2.36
